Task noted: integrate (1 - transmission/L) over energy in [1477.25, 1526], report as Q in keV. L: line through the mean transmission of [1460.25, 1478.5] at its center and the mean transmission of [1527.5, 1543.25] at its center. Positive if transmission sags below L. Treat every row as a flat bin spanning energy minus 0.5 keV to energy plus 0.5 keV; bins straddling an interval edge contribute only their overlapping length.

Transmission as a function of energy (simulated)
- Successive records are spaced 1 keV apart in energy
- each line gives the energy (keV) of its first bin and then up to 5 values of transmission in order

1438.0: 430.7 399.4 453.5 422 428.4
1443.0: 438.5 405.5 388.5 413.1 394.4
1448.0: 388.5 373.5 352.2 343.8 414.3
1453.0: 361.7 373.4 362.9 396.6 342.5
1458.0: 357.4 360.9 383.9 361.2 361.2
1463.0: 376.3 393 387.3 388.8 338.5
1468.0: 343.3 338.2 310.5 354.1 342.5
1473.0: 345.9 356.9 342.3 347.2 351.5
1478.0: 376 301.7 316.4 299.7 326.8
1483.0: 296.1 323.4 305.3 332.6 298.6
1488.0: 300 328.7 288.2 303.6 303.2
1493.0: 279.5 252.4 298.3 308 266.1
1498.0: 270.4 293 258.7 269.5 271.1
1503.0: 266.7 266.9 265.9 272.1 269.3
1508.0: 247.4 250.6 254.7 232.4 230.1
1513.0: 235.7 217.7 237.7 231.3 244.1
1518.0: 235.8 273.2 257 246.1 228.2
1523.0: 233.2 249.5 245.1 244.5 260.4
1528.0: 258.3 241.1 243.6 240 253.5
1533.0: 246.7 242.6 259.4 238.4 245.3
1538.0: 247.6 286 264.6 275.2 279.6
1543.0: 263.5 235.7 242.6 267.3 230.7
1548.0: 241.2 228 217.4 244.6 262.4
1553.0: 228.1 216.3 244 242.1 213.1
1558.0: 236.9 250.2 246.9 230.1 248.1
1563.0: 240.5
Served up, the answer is 5.33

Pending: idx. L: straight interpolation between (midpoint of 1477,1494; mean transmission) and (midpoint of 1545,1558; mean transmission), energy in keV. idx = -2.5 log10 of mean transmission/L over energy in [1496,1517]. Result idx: 0.12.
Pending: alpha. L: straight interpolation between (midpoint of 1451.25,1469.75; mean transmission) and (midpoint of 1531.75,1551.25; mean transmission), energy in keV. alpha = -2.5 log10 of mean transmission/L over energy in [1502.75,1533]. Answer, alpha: 0.15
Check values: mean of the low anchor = 368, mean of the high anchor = 251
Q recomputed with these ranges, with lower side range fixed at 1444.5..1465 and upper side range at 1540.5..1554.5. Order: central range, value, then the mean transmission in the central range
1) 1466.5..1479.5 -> 0.27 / 342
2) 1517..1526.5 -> 1.20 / 246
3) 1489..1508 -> 2.15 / 278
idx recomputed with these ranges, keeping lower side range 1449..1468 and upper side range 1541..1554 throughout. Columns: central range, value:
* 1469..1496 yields 0.06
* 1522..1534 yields 0.11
